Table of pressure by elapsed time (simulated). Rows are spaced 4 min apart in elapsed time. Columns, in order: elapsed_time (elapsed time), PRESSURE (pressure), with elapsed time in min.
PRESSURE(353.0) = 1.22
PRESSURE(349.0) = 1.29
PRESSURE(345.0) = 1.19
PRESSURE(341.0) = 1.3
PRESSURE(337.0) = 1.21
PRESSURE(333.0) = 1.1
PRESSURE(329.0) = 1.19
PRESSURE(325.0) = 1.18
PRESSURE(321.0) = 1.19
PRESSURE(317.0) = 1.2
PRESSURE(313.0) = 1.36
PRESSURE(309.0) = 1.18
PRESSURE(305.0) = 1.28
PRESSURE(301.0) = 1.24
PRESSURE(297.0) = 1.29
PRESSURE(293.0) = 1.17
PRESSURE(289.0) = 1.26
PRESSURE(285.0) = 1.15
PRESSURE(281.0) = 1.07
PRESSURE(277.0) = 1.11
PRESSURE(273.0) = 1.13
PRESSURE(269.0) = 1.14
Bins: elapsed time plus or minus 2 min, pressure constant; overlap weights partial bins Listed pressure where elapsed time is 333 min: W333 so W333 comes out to 1.1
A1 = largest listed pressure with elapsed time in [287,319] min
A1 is 1.36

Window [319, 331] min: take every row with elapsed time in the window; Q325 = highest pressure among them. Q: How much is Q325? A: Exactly 1.19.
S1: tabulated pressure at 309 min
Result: 1.18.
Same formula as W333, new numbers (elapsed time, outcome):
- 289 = 1.26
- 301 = 1.24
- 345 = 1.19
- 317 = 1.2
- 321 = 1.19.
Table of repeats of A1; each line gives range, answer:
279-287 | 1.15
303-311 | 1.28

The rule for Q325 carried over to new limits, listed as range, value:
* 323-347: 1.3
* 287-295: 1.26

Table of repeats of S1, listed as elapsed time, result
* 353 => 1.22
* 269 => 1.14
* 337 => 1.21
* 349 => 1.29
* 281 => 1.07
